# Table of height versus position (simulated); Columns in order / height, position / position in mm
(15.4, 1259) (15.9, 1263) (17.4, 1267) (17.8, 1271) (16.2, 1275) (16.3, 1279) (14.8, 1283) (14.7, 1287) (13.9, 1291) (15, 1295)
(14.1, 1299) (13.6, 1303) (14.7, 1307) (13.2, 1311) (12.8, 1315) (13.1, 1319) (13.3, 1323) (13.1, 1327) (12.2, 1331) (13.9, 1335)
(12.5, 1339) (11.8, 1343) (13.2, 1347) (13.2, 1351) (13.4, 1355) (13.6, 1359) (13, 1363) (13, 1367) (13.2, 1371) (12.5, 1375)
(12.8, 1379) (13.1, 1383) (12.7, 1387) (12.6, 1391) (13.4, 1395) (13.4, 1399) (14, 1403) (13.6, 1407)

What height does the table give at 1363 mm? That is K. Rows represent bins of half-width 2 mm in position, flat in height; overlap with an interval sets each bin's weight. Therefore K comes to 13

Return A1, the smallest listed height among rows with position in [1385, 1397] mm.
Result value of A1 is 12.6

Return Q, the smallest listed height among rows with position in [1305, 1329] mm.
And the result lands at 12.8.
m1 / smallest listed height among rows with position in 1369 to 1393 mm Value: 12.5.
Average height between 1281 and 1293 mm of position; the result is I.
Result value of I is 14.5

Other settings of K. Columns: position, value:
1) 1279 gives 16.3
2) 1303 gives 13.6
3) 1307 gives 14.7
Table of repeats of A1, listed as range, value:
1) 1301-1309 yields 13.6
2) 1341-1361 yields 11.8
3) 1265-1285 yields 14.8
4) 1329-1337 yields 12.2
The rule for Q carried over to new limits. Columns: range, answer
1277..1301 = 13.9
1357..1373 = 13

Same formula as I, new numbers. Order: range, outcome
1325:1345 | 12.7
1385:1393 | 12.6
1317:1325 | 13.2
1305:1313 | 13.9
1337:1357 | 12.8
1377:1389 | 12.9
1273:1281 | 16.2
